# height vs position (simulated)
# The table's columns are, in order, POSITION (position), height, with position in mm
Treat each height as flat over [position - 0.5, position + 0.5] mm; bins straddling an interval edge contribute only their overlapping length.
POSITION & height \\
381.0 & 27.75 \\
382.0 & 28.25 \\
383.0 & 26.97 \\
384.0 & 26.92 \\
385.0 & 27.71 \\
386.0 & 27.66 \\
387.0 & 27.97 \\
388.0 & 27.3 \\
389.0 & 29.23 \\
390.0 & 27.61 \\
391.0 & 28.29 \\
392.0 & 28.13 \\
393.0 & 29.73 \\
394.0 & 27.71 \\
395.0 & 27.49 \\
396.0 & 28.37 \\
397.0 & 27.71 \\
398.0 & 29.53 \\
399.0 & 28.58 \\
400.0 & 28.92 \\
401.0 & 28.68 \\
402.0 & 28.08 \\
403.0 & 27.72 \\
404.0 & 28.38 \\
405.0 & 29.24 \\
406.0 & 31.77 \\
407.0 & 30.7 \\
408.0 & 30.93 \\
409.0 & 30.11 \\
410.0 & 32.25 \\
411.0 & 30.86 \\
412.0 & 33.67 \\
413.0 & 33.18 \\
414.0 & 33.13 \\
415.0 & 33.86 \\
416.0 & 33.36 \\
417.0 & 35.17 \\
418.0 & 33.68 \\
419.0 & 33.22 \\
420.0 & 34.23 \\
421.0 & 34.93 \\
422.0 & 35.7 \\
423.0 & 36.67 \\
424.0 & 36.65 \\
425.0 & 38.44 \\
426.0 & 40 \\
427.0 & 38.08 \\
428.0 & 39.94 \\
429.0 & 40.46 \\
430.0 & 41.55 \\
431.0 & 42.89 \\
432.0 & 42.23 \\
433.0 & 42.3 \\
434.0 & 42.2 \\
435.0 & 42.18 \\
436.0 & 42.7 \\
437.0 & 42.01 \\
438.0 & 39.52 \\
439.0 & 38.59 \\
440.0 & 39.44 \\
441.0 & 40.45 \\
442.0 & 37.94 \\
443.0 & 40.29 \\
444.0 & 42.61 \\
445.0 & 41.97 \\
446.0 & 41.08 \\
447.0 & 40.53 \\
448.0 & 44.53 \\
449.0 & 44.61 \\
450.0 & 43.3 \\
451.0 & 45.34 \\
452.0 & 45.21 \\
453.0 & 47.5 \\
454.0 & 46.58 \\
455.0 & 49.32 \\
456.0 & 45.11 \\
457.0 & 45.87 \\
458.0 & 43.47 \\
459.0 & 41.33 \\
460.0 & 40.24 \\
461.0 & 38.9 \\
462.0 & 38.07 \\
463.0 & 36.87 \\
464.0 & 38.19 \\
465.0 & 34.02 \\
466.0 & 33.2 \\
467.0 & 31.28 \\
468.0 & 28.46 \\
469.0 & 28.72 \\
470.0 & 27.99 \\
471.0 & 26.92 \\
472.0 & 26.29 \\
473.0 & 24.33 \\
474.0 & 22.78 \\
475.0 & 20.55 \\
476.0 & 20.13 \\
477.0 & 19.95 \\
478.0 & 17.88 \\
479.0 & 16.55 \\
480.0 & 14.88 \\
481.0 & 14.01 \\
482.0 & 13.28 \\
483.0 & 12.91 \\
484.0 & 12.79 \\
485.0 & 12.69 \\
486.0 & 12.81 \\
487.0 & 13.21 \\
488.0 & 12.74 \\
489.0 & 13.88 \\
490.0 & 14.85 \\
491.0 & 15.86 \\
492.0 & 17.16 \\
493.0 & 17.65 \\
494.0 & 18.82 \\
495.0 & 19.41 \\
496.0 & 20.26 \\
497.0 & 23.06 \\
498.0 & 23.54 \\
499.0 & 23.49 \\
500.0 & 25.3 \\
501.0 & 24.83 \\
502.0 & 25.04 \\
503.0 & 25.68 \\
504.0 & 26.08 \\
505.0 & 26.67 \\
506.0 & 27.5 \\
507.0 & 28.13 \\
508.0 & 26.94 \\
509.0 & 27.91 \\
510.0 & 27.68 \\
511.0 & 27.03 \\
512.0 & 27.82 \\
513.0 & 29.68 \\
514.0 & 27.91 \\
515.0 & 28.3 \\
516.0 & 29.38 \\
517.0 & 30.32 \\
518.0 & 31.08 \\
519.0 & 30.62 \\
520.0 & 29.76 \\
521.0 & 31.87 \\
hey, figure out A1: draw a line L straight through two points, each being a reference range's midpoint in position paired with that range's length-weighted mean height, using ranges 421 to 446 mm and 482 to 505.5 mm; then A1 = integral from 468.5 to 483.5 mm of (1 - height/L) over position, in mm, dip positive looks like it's 3.0 mm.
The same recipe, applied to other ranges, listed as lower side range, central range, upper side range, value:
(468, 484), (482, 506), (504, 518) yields 5.4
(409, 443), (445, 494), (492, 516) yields 3.6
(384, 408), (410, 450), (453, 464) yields -2.6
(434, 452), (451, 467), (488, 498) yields -3.4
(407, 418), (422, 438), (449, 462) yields -1.3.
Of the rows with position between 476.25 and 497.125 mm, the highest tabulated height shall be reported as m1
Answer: 23.06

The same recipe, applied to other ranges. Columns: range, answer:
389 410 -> 32.25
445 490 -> 49.32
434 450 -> 44.61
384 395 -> 29.73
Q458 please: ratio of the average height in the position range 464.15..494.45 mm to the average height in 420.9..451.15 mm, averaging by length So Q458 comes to 0.5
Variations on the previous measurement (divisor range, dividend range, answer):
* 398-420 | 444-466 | 1.35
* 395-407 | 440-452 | 1.46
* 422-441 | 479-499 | 0.40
